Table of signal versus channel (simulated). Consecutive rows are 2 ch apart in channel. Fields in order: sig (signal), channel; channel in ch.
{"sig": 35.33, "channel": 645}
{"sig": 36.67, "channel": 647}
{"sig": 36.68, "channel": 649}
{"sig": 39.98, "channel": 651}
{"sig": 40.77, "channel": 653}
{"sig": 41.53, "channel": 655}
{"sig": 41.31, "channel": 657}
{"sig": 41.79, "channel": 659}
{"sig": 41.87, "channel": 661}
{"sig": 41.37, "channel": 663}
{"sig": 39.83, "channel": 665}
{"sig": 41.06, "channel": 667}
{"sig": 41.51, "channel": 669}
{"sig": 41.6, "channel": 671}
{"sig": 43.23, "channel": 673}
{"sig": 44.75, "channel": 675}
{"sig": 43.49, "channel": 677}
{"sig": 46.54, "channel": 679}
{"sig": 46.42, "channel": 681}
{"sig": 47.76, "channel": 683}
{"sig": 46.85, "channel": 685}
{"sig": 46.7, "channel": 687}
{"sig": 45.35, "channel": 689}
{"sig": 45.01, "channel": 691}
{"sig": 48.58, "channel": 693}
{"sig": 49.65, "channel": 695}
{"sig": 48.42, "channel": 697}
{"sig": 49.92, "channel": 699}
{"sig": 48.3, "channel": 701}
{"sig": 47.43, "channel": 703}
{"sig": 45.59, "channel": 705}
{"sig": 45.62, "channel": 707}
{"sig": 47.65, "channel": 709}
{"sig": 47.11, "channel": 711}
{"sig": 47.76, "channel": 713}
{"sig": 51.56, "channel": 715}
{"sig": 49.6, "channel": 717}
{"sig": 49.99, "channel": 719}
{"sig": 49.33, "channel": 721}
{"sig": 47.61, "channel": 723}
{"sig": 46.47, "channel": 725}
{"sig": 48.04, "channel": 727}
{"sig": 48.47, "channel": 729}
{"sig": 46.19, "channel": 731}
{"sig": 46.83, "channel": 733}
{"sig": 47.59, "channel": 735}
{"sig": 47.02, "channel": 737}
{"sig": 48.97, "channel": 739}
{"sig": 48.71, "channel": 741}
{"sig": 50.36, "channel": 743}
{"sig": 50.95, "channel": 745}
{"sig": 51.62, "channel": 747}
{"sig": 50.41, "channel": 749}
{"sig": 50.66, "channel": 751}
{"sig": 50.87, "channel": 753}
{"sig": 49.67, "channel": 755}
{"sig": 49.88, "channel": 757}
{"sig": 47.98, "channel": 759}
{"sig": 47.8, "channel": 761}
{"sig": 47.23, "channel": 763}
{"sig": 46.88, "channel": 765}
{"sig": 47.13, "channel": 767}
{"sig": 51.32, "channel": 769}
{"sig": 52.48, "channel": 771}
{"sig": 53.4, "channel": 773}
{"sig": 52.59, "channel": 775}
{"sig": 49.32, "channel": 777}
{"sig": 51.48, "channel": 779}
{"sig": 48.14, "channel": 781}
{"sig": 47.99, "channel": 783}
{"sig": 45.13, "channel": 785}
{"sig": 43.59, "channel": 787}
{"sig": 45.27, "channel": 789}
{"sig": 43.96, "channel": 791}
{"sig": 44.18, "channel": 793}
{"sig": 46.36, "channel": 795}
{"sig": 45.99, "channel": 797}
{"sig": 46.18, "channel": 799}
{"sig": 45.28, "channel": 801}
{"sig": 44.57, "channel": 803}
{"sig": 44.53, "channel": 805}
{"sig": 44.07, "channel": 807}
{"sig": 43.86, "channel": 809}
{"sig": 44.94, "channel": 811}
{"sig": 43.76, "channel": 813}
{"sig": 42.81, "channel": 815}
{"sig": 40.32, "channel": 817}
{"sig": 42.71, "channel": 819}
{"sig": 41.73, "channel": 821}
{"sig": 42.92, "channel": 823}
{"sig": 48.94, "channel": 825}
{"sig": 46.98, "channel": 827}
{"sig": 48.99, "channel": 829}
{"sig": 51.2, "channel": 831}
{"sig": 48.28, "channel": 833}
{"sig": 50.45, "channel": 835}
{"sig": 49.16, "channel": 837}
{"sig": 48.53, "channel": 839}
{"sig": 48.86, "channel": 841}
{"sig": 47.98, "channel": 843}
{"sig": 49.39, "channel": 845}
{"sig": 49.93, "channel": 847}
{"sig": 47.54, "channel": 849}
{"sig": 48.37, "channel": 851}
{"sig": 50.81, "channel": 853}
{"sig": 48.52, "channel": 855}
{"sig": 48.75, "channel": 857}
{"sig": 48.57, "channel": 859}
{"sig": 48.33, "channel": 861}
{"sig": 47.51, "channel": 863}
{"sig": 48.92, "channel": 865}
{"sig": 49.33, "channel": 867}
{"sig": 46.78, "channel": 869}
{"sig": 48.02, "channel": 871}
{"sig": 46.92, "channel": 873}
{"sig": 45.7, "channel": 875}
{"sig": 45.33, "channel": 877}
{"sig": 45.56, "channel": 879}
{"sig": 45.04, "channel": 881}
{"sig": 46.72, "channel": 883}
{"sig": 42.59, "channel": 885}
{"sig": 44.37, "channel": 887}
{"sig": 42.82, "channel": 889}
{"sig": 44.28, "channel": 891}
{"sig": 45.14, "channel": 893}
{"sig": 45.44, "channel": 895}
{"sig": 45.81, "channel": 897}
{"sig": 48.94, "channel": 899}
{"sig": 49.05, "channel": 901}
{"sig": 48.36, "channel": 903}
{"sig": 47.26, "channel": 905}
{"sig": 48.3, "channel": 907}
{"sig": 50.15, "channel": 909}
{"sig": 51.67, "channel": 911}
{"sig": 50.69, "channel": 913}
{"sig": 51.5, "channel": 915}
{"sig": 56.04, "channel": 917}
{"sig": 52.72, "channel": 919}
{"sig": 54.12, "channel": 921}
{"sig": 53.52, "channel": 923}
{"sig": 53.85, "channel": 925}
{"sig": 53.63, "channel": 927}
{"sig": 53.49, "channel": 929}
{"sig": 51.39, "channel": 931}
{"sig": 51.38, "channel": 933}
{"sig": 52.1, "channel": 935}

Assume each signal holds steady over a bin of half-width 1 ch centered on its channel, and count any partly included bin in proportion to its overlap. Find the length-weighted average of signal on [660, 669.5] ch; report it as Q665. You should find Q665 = 41.1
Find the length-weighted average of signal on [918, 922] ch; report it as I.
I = 53.4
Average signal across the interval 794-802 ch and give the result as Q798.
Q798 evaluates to 46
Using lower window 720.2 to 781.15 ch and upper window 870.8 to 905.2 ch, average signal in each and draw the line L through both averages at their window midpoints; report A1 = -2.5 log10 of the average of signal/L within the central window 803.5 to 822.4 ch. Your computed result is 0.11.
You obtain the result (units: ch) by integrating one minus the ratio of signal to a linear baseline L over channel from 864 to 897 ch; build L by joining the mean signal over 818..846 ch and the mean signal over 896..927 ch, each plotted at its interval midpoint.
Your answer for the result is 2.5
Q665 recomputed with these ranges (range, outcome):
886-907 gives 46.2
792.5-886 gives 46.7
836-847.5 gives 48.9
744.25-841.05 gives 47.4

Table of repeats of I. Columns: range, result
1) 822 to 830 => 47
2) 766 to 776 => 51.4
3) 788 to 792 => 44.6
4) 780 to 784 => 48.1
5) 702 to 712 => 46.7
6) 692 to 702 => 49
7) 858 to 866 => 48.3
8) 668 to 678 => 42.9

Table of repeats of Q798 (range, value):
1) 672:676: 44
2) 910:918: 52.5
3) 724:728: 47.3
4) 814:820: 41.9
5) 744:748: 51.3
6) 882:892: 44.2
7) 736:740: 48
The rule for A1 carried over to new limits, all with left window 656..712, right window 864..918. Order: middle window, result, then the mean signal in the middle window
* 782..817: 0.041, 44.7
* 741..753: -0.108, 50.6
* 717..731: -0.061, 48.3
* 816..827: 0.073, 43.7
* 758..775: -0.077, 49.5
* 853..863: -0.036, 48.7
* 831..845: -0.050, 49.1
